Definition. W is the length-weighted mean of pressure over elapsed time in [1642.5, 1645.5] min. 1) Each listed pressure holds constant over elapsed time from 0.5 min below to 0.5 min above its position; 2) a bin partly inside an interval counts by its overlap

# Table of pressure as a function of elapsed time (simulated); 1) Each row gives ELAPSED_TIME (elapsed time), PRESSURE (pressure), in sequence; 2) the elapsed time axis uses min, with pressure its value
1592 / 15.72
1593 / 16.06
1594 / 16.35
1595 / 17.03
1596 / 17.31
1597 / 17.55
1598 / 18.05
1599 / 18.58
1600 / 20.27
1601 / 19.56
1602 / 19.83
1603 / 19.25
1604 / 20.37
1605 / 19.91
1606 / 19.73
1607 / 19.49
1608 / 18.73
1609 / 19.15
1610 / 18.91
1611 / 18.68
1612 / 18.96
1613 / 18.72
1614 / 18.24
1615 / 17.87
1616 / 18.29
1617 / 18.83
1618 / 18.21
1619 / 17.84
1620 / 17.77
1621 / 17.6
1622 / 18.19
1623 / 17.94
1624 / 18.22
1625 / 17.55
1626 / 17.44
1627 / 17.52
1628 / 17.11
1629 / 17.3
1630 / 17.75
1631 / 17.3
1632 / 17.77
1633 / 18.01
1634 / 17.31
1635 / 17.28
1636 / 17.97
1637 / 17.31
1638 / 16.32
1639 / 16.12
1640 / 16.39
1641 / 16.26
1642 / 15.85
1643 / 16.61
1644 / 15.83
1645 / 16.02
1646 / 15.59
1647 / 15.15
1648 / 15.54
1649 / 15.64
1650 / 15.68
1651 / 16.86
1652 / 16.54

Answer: 16.2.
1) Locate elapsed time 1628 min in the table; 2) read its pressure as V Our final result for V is 17.11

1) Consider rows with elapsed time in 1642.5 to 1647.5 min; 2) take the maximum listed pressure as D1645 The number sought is 16.61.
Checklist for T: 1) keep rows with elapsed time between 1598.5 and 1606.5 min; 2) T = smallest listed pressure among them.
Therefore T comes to 18.58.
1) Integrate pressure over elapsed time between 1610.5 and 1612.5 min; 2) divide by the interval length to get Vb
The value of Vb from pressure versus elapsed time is 18.8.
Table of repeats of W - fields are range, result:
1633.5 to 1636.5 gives 17.5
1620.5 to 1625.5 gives 17.9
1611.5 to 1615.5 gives 18.4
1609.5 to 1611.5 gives 18.8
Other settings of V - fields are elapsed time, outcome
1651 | 16.86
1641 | 16.26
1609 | 19.15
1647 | 15.15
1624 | 18.22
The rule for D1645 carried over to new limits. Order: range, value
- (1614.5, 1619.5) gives 18.83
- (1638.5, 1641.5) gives 16.39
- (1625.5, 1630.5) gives 17.75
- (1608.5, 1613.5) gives 19.15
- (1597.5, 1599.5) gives 18.58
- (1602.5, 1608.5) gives 20.37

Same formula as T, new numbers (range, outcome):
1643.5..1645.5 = 15.83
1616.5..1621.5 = 17.6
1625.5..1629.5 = 17.11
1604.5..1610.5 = 18.73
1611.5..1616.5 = 17.87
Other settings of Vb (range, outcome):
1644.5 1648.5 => 15.6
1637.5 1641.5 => 16.3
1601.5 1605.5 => 19.8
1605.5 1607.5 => 19.6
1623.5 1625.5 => 17.9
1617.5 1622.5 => 17.9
